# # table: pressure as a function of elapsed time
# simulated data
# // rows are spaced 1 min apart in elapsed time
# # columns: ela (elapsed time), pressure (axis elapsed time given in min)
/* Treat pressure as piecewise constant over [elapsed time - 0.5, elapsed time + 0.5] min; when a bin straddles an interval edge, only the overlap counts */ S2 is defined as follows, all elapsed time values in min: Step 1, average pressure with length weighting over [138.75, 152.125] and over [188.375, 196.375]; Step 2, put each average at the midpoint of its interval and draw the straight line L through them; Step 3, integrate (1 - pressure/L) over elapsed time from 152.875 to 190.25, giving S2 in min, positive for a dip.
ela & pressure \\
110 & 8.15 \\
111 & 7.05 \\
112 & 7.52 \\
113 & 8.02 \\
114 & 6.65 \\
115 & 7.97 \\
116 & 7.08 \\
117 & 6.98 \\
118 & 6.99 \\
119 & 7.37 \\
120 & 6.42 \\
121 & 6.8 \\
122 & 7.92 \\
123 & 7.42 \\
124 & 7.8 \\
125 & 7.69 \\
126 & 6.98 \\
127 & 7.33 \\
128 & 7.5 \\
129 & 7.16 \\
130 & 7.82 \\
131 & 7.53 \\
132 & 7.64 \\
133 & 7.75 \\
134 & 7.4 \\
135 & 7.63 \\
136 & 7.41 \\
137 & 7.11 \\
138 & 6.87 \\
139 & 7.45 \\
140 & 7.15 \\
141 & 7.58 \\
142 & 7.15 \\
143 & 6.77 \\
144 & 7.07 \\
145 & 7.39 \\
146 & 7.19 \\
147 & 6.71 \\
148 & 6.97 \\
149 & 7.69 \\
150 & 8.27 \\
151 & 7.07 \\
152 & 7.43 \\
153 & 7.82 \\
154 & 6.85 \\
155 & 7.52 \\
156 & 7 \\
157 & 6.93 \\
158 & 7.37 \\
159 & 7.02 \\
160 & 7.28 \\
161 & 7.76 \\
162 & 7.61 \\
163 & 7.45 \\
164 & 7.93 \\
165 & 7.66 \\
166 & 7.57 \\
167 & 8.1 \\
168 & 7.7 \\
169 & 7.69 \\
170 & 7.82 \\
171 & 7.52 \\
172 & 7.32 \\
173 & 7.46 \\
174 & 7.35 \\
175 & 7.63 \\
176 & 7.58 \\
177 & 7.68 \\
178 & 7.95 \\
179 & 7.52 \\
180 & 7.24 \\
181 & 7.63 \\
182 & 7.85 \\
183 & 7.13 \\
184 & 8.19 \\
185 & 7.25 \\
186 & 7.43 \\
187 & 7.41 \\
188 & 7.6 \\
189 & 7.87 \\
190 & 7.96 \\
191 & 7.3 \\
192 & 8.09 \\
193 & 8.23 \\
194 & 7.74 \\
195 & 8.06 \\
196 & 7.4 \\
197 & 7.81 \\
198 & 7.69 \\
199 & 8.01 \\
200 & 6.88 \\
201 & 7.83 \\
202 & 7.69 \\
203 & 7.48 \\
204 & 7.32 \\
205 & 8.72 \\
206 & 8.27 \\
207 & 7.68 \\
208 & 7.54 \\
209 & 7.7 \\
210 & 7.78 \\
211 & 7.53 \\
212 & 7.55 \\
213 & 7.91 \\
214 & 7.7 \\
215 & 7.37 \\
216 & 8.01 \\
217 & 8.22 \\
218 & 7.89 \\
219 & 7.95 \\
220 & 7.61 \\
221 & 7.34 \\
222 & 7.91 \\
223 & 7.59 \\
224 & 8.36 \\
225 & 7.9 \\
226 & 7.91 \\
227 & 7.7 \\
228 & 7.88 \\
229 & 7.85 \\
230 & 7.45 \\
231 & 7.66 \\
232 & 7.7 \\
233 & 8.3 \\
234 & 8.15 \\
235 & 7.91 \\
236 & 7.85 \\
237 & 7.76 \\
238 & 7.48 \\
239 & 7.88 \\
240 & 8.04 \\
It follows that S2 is 0.2 min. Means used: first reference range 7.27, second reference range 7.83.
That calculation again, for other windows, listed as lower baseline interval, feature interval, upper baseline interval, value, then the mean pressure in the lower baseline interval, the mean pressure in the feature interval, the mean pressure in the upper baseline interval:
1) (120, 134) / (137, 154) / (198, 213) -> 0.5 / 7.45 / 7.27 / 7.72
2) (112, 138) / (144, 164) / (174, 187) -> 0.4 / 7.37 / 7.34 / 7.57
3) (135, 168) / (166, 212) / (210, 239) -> -0.6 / 7.36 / 7.68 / 7.8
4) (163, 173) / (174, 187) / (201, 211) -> 0.2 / 7.68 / 7.57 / 7.79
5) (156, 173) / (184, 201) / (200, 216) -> -0.1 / 7.53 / 7.69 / 7.72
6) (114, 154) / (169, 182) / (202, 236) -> 0.0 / 7.33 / 7.57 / 7.81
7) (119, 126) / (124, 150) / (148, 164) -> 0.0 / 7.32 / 7.35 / 7.41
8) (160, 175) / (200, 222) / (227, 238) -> 0.0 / 7.63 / 7.75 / 7.83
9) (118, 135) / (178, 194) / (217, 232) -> 0.0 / 7.4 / 7.66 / 7.8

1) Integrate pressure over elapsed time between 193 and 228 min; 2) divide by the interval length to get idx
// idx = 7.77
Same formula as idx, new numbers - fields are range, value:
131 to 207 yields 7.53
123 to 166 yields 7.38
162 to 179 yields 7.65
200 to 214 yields 7.74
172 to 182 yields 7.56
